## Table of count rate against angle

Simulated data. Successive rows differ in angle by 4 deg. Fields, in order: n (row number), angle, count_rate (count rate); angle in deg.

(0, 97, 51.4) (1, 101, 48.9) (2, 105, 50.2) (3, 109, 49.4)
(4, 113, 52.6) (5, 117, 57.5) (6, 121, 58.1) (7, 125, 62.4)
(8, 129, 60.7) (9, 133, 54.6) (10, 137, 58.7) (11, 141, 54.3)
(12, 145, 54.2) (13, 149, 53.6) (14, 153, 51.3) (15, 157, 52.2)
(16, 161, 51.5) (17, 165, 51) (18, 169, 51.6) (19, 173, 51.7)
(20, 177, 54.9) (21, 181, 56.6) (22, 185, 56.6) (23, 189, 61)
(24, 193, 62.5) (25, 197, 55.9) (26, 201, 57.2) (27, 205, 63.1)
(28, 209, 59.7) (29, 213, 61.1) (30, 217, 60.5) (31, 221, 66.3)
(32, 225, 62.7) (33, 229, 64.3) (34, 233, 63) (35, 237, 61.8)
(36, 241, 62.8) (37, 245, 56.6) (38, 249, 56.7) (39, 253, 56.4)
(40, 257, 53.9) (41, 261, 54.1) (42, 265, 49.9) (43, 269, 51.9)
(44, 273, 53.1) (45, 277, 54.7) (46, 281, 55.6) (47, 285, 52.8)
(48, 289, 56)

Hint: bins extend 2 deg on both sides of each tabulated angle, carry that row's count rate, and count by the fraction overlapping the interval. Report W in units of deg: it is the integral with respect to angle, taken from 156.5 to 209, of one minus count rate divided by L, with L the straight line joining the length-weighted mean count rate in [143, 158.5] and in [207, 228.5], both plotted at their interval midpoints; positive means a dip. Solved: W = 1.2 deg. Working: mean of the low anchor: 52.8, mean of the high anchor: 62.2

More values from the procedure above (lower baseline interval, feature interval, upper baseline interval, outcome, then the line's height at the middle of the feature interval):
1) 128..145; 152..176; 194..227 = 2.7 deg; 58.1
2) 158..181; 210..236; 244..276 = -4.6 deg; 53.4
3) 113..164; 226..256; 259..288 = -3.5 deg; 53.8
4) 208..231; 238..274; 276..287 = 1.5 deg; 57.7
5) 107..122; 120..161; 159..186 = -1.5 deg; 53.8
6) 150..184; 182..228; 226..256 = -3.3 deg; 56.5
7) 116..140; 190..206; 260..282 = -1.1 deg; 55.9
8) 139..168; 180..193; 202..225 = -0.2 deg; 57.7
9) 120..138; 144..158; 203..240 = 1.6 deg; 59.8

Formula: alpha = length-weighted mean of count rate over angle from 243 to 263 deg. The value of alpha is 55.5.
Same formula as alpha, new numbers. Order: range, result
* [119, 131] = 60.4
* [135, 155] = 54.4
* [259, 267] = 52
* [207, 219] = 60.4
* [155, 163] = 51.9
